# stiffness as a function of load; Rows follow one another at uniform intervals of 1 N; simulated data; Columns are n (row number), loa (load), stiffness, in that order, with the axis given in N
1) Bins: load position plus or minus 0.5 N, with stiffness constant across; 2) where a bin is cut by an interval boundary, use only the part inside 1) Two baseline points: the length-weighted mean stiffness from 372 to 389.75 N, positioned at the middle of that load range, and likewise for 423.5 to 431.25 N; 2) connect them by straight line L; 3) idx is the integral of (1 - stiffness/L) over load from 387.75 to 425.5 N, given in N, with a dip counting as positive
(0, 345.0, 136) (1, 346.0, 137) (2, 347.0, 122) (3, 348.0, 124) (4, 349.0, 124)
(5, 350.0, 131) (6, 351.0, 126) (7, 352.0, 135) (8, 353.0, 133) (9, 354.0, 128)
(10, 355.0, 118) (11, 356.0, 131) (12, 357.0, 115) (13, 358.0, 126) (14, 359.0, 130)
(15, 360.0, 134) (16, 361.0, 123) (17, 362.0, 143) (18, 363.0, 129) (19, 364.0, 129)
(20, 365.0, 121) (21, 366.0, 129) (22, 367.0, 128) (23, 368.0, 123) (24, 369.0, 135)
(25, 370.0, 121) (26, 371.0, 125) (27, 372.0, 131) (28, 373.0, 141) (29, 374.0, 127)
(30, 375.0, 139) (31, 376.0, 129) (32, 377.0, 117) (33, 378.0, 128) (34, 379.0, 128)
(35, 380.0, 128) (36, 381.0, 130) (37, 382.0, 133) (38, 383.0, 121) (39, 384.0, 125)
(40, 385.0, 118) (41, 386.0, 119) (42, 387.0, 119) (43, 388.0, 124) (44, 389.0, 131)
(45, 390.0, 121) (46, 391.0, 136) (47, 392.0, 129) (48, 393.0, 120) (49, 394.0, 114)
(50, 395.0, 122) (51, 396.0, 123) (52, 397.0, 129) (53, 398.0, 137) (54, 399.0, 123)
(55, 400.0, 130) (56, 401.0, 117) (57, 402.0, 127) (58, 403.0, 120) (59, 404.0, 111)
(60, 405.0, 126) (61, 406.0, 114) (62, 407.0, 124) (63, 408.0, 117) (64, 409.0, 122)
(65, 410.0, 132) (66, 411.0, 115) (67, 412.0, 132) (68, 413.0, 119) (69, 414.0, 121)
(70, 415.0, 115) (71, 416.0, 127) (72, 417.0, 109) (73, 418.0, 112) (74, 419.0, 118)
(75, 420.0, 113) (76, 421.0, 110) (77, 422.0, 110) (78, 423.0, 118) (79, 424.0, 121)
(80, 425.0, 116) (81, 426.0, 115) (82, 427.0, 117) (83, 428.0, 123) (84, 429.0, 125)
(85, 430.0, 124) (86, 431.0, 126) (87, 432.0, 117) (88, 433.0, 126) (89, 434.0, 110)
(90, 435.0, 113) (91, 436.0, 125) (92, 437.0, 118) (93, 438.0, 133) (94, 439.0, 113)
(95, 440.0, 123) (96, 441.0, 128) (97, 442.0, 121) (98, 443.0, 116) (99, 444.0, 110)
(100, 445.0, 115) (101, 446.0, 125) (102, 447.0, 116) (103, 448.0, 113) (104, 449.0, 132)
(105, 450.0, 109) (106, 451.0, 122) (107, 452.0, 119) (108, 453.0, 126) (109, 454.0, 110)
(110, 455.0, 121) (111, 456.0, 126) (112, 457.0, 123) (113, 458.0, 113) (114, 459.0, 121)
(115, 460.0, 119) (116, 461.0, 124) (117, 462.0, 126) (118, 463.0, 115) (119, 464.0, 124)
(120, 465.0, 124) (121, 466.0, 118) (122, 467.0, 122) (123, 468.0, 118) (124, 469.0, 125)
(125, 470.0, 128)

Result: 0.7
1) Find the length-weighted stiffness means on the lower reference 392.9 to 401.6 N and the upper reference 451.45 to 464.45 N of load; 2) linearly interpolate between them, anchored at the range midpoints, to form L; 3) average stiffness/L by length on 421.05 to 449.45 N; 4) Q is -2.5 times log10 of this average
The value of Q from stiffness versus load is 0.02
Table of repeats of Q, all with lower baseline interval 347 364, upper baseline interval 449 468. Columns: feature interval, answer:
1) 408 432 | 0.037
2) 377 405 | 0.008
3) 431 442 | 0.010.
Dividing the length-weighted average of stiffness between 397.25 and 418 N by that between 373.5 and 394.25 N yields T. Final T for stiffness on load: 1.0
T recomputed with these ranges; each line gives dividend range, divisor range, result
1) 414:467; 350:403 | 0.94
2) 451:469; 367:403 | 0.96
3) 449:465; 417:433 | 1.02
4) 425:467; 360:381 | 0.93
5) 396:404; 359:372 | 0.97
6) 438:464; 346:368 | 0.94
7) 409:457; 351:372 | 0.93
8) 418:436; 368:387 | 0.93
